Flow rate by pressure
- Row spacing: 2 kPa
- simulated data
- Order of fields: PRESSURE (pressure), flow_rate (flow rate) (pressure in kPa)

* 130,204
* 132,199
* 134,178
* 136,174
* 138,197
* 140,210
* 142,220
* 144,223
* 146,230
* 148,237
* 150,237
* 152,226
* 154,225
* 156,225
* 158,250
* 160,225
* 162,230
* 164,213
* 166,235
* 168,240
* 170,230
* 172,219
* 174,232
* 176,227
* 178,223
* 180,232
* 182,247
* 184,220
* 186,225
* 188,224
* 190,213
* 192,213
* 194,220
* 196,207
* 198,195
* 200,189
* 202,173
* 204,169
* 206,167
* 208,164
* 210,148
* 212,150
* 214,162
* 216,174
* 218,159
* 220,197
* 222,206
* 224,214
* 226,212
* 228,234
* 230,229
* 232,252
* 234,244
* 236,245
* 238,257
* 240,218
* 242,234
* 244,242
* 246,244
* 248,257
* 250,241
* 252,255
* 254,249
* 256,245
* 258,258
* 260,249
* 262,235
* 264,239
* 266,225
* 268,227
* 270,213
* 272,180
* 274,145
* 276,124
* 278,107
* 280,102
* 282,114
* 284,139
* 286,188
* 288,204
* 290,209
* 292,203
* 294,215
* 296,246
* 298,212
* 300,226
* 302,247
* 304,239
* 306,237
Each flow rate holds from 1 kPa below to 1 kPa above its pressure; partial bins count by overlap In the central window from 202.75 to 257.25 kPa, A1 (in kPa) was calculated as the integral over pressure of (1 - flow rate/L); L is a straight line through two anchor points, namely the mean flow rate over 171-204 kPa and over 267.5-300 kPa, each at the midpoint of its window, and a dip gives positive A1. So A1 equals -4.5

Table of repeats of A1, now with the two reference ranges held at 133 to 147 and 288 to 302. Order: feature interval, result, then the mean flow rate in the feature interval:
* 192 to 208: 1.7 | 189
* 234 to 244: -1.2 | 239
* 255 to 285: 4.2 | 187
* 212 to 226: 1.8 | 185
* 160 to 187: -2.7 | 229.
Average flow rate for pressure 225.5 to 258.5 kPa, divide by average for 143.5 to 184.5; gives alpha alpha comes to 1.1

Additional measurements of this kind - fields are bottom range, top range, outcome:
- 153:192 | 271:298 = 0.74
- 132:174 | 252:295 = 0.88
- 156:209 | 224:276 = 1.07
